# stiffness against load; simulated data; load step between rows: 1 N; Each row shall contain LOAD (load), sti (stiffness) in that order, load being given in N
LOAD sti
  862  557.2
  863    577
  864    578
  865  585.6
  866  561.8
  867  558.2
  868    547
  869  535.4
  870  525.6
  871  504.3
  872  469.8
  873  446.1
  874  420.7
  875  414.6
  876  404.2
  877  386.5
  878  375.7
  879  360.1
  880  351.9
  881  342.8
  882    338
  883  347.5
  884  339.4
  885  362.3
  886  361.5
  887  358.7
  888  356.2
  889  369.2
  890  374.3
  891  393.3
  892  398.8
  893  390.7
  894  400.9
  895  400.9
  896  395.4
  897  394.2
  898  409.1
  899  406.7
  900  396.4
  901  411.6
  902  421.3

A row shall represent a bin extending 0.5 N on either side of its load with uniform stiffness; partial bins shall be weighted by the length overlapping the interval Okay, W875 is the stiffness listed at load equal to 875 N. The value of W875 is 414.6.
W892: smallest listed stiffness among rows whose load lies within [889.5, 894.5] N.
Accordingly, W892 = 374.3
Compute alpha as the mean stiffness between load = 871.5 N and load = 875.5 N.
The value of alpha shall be 438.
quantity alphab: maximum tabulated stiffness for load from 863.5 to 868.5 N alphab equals 585.6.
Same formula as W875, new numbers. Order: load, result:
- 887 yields 358.7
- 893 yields 390.7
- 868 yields 547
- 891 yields 393.3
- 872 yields 469.8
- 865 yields 585.6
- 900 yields 396.4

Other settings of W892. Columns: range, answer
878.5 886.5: 338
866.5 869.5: 535.4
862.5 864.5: 577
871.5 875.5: 414.6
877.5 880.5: 351.9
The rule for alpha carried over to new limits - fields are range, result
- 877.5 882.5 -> 354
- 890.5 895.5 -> 397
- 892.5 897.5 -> 396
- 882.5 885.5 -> 350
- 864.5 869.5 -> 558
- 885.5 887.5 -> 360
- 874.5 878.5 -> 395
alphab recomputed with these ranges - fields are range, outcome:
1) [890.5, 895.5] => 400.9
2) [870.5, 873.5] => 504.3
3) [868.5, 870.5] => 535.4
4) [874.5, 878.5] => 414.6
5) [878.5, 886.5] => 362.3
